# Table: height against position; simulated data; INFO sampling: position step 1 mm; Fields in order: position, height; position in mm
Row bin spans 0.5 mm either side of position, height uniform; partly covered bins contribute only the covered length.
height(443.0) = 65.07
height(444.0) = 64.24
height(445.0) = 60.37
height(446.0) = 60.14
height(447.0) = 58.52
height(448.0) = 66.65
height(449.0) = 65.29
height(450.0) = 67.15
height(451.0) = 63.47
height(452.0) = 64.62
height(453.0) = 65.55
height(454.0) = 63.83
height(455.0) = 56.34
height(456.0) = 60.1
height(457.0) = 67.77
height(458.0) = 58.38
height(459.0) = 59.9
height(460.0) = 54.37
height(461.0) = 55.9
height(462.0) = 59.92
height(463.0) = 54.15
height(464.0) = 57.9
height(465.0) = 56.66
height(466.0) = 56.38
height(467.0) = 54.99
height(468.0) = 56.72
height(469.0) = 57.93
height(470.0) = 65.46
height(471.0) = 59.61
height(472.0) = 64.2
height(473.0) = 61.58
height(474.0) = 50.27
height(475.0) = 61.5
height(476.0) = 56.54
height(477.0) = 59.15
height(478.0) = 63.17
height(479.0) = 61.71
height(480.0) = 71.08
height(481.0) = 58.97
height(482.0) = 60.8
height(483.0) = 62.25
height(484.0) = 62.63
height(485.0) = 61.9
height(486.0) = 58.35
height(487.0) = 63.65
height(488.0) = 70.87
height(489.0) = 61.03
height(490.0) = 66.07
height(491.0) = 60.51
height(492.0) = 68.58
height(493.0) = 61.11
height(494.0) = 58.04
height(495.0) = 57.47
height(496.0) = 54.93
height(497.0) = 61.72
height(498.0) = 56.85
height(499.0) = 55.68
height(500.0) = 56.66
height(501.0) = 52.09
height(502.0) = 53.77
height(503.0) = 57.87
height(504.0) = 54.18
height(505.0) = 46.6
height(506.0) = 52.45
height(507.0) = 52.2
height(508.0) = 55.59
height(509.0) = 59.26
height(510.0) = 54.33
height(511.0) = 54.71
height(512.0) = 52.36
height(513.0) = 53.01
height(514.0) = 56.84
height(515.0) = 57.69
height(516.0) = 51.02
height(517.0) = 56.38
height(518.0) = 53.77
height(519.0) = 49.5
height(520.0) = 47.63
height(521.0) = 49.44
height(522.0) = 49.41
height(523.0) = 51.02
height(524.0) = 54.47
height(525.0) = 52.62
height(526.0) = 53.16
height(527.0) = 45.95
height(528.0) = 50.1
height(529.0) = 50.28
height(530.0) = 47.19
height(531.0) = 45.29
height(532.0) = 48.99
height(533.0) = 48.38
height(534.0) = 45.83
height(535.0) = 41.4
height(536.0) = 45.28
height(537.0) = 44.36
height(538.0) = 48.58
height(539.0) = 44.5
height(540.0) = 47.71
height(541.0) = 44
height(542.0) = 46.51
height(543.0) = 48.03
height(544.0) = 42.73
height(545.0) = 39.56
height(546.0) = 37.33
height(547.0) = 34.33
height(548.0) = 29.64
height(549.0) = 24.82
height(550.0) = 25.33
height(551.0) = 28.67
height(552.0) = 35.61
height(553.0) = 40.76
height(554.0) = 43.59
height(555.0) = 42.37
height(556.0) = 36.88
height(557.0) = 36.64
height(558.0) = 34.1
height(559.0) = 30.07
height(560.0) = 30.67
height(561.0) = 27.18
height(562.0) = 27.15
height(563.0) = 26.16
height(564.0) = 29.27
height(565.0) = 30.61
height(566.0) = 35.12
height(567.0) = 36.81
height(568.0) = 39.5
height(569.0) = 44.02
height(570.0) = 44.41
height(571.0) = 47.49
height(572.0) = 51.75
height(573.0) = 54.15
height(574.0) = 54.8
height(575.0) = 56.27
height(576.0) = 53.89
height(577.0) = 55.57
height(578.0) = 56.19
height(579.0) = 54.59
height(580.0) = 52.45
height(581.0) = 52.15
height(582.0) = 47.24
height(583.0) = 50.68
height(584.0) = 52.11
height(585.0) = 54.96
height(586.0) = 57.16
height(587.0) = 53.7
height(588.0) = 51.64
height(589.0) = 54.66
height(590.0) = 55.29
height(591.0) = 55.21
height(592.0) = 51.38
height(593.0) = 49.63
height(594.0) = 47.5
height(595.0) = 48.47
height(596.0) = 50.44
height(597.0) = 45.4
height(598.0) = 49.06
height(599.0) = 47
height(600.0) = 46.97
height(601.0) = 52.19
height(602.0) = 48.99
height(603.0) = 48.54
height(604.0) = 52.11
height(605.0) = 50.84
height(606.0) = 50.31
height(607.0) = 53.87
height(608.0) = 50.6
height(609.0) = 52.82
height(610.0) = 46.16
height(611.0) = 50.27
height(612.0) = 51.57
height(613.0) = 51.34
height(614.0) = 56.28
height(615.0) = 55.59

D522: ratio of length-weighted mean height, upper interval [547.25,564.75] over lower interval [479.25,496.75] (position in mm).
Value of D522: 0.5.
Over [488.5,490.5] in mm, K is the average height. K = 63.5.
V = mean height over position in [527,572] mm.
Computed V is 39.5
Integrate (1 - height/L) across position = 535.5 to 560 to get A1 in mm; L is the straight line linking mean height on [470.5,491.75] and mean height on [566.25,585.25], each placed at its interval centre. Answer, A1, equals 6.9 mm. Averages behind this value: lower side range 61.8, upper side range 50.2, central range 38.6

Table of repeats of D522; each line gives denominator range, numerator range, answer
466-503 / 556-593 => 0.76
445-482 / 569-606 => 0.85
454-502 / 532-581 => 0.69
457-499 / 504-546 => 0.83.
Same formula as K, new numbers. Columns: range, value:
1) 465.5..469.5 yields 56.5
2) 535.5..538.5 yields 46.1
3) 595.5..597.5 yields 47.9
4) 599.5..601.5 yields 49.6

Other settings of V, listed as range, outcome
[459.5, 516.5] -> 58.3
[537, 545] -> 45.5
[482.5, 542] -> 53.8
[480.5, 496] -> 61.9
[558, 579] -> 41.7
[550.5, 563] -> 34.1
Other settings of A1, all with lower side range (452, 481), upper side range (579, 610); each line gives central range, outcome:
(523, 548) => 4.2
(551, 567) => 5.9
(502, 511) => 0.5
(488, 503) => -0.4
